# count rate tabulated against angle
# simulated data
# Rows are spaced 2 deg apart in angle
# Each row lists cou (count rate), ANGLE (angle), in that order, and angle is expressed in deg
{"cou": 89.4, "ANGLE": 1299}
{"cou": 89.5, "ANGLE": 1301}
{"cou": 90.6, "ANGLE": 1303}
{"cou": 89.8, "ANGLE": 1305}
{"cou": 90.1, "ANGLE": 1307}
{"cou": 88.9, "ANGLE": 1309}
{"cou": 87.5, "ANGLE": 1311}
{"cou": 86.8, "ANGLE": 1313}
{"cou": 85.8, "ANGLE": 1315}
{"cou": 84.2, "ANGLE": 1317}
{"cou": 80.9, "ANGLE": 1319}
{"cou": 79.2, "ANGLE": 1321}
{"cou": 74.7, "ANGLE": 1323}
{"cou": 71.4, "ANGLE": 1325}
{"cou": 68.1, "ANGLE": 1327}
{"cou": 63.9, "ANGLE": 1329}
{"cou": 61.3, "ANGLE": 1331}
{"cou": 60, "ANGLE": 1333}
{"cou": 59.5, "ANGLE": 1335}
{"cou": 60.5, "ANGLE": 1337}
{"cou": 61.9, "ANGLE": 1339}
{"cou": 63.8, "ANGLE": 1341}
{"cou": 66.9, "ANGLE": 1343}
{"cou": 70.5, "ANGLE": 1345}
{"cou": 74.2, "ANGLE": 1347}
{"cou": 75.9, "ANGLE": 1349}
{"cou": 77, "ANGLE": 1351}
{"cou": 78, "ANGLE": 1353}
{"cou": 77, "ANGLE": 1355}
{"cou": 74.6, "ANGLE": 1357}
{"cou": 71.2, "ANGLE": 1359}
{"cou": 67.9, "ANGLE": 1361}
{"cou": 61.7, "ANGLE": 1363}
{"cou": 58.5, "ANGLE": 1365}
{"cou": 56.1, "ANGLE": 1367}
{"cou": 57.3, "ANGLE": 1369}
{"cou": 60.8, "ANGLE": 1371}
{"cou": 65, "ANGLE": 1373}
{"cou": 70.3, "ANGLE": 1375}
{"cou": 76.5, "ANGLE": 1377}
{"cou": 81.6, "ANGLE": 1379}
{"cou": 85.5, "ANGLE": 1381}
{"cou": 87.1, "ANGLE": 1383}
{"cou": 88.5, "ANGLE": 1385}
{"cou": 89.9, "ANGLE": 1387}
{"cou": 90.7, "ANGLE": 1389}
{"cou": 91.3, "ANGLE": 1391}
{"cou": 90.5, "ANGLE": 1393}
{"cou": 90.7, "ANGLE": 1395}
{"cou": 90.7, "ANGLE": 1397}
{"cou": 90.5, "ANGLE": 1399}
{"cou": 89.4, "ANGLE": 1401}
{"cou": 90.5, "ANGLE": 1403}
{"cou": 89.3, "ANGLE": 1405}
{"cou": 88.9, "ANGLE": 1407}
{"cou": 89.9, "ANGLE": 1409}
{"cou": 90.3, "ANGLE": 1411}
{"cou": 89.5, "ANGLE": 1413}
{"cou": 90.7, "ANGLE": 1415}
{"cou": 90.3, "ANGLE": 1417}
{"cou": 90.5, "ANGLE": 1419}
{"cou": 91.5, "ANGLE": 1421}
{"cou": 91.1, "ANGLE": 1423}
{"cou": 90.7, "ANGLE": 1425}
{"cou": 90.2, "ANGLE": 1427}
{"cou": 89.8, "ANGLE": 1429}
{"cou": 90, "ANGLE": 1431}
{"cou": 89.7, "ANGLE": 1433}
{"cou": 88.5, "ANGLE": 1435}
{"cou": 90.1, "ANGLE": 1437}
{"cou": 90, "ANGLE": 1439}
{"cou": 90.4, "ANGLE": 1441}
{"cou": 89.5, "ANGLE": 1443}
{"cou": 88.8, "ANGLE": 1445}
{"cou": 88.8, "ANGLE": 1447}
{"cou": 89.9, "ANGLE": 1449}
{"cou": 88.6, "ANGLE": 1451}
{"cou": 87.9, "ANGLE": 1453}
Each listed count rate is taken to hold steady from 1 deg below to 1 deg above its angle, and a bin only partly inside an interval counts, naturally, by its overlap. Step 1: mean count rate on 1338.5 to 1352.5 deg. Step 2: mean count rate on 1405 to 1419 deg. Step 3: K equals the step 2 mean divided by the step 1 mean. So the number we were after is 1.27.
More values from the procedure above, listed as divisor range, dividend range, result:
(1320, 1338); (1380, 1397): 1.34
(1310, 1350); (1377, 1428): 1.24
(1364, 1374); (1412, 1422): 1.52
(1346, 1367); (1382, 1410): 1.27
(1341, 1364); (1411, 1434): 1.26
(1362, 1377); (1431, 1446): 1.44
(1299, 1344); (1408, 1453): 1.18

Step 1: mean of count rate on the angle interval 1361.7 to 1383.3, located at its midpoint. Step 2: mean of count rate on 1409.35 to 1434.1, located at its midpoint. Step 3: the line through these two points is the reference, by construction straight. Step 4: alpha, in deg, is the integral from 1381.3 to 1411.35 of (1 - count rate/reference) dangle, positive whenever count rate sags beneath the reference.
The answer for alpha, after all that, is -4.1 deg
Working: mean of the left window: 68.5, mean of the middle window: 89.8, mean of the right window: 90.3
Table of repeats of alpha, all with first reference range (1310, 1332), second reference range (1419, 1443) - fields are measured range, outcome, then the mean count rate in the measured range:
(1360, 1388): 3.84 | 71.9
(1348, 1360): 0.76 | 75.6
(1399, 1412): -0.41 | 89.8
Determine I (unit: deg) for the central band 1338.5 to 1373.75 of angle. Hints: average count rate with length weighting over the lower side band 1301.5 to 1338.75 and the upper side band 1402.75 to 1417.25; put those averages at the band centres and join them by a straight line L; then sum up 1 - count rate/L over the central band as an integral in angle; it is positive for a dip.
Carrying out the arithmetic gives 6.07 deg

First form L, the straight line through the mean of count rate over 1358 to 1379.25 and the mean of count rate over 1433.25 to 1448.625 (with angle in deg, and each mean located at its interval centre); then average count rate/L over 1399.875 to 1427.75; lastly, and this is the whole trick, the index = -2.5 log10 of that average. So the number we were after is -0.12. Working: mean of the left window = 65.5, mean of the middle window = 90.2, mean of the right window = 89.5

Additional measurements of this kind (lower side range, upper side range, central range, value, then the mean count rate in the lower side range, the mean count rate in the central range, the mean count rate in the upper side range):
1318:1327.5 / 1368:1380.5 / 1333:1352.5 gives 0.080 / 75.2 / 67.7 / 69.3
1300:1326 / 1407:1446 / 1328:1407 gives 0.166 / 84.6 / 75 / 90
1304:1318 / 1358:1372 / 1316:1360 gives 0.054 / 87.6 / 70.7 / 61.9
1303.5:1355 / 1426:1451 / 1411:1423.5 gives -0.047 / 74.6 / 90.6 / 89.6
